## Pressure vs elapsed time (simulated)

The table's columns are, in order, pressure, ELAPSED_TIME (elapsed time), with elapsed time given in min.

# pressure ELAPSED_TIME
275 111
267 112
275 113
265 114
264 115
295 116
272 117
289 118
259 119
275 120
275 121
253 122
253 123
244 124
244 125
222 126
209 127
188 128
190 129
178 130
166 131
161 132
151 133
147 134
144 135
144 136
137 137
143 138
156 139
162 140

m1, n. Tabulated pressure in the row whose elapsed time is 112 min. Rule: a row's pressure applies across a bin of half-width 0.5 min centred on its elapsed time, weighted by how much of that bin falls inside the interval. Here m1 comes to 267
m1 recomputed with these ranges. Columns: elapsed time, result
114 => 265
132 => 161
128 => 188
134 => 147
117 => 272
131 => 166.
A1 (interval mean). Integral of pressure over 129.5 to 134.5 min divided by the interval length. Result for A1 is 161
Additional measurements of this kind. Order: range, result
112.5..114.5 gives 270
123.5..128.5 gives 221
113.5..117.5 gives 274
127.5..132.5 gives 177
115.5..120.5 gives 278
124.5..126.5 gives 233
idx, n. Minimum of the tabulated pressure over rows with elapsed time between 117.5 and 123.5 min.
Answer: 253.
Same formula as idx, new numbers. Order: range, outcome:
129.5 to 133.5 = 151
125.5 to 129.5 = 188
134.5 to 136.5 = 144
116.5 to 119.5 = 259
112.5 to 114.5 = 265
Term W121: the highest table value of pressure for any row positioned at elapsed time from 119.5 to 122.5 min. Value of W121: 275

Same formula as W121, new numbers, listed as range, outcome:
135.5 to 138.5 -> 144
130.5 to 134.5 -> 166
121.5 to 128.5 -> 253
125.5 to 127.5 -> 222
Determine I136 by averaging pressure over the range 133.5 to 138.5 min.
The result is 143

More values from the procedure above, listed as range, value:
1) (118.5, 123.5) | 263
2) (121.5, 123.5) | 253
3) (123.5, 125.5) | 244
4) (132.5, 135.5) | 147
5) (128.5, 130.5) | 184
